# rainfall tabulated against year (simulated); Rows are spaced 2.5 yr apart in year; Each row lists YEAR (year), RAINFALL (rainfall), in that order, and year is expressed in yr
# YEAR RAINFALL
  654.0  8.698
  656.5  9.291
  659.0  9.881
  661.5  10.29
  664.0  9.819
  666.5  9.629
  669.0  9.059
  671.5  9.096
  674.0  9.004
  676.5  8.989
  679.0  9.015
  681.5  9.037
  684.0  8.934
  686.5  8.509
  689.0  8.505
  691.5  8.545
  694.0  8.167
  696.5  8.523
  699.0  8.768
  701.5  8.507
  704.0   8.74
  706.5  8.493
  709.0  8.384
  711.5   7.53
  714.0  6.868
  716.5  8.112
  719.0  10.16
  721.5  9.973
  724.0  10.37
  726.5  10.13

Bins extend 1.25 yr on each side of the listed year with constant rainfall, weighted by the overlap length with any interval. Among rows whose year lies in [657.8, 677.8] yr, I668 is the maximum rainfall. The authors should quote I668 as 10.29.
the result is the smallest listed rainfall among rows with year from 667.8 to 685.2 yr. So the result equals 8.934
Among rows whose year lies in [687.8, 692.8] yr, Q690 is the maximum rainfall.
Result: 8.545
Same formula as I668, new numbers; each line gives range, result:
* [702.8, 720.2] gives 10.16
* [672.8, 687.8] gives 9.037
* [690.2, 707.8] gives 8.768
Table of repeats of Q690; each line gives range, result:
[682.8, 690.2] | 8.934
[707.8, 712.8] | 8.384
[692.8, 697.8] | 8.523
